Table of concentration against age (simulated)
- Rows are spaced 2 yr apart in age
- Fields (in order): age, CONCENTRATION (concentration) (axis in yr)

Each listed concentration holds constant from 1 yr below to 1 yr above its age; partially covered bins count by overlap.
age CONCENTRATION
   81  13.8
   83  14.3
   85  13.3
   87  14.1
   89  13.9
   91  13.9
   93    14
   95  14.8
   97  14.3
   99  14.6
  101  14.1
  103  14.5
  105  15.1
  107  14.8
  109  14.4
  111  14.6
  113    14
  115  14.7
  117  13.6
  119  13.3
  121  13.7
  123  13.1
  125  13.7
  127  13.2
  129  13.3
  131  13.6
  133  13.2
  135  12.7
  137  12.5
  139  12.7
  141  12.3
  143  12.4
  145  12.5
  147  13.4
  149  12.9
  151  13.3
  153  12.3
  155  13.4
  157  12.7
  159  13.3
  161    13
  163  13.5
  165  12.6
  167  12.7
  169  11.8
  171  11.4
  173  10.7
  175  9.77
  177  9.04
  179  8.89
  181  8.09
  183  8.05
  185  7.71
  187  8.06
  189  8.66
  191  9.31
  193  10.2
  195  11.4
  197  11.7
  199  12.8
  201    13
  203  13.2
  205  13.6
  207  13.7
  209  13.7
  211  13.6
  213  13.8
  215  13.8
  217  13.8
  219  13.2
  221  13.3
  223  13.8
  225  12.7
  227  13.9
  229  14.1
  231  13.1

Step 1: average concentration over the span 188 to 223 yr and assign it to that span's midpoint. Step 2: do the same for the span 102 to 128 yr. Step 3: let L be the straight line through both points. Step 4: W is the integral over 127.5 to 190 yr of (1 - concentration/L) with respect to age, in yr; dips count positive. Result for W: 8.1 yr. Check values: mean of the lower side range 14.1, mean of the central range 11.6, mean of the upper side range 12.6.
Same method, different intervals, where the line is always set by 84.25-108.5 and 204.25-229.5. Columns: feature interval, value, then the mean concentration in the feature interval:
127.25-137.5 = 0.72 yr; 13.1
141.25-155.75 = 1.19 yr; 12.8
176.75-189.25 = 4.98 yr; 8.3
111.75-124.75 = 0.39 yr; 13.7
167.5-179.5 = 2.97 yr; 10.4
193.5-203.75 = 1.06 yr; 12.3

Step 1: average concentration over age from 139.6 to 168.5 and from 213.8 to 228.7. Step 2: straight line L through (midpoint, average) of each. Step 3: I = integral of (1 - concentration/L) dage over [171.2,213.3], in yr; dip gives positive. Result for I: 7.6 yr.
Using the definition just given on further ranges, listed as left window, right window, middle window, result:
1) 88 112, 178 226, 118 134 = 0.38 yr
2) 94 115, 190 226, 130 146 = 1.42 yr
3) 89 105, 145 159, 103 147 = 0.46 yr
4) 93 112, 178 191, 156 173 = -4.60 yr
